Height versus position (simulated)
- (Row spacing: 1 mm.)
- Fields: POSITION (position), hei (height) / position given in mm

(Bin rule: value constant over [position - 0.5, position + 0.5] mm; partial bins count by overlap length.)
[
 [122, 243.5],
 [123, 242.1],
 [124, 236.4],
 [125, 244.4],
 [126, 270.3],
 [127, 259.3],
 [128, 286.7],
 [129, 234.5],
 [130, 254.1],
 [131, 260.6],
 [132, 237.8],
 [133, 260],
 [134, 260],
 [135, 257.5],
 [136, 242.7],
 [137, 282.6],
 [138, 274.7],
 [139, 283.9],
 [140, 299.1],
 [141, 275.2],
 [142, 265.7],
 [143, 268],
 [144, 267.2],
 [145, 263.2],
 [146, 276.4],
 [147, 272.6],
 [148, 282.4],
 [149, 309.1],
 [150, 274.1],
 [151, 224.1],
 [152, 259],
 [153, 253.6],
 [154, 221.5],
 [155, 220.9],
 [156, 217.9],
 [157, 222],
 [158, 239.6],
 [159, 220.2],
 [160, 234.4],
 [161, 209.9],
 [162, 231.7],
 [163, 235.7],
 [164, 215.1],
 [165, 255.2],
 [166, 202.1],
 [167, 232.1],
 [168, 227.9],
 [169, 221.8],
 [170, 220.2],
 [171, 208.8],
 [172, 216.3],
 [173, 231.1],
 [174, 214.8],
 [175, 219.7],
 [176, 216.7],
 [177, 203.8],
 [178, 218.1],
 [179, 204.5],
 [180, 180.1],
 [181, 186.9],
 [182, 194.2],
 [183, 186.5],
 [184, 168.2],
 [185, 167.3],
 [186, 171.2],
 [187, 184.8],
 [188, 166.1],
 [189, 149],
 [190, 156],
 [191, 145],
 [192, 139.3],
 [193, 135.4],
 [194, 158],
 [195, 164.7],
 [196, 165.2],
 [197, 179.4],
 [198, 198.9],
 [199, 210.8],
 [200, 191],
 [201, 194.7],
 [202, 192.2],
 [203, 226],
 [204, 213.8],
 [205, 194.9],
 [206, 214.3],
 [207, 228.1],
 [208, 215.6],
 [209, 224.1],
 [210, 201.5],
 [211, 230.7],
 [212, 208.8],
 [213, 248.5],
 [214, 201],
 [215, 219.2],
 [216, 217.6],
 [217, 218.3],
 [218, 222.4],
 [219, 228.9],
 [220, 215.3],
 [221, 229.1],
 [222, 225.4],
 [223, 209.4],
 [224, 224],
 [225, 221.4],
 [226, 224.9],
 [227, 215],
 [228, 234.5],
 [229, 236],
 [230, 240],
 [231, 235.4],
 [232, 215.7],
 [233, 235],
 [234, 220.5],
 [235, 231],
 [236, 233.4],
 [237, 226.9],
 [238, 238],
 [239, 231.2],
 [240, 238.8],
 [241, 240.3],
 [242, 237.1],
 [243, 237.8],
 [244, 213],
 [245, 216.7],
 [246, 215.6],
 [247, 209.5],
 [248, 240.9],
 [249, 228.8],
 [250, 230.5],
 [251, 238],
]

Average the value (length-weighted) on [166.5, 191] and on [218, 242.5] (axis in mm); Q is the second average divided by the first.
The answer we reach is 1.16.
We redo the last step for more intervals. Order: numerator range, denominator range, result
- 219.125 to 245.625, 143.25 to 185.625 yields 1.00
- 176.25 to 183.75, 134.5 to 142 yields 0.72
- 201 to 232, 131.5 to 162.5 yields 0.86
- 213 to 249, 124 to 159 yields 0.87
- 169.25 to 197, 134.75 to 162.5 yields 0.72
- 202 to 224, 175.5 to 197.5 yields 1.25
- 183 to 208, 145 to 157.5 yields 0.71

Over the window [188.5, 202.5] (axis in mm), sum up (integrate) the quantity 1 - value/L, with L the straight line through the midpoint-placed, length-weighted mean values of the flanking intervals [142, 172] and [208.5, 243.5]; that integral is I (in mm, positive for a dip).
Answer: 3.8 mm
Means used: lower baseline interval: 241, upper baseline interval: 226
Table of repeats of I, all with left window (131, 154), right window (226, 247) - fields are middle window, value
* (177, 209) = 7.97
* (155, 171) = 2.06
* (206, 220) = 1.08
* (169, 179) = 1.48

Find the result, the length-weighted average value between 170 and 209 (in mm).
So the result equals 191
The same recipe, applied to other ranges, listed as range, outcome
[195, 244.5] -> 219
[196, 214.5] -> 208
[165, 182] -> 214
